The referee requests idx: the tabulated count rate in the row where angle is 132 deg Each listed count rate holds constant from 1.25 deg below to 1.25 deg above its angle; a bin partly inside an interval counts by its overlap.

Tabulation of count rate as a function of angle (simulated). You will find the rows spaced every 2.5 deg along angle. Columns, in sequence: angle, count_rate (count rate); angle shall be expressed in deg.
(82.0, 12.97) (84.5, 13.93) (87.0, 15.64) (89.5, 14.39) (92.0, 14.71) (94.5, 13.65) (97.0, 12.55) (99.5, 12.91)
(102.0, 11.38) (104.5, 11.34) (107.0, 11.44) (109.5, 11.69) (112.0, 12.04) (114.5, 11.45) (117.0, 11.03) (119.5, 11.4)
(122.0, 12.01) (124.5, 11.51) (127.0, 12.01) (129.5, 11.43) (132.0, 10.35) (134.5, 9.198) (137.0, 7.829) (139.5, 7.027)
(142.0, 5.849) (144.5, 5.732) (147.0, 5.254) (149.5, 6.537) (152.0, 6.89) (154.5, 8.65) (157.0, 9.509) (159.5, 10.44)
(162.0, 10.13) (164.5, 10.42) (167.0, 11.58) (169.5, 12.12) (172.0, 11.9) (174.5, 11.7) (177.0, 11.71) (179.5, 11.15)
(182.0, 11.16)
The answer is 10.35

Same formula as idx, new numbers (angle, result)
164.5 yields 10.42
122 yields 12.01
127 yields 12.01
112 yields 12.04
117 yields 11.03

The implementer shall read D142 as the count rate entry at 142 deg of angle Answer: 5.849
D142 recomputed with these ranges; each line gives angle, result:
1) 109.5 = 11.69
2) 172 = 11.9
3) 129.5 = 11.43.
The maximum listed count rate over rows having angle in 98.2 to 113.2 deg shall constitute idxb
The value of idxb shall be 12.91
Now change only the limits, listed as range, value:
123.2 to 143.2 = 12.01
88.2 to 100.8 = 14.71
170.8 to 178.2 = 11.9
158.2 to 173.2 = 12.12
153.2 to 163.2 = 10.44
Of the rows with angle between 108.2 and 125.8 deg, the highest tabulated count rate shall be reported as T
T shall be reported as 12.04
